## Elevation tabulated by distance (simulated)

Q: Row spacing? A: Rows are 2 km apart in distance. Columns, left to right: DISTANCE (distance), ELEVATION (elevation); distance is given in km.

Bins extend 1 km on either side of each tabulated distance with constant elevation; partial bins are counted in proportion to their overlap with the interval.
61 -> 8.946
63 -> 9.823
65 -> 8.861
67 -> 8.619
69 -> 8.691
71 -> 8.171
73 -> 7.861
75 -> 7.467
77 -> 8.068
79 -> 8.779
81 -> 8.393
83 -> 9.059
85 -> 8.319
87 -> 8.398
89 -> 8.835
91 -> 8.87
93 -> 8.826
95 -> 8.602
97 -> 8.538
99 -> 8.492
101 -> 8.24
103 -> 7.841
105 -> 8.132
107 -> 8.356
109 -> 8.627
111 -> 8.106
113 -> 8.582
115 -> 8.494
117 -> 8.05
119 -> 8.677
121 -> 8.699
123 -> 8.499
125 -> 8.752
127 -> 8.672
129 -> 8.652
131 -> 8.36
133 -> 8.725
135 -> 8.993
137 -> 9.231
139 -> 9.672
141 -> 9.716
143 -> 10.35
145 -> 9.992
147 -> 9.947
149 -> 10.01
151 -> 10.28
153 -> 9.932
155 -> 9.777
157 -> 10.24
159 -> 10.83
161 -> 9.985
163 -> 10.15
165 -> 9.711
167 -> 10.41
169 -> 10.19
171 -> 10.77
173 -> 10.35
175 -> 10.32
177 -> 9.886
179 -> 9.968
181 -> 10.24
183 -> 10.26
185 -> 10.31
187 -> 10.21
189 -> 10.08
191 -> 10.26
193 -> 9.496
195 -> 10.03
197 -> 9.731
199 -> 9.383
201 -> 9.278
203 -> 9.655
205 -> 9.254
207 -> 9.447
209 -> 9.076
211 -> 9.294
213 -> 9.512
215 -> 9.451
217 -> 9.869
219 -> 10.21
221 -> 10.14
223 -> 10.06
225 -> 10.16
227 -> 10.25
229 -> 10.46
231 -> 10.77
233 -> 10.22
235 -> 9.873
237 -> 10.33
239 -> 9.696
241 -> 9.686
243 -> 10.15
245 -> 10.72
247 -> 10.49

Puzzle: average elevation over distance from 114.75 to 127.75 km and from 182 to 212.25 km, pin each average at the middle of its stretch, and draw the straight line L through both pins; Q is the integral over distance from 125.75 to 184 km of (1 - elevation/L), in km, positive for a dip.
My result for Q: -5.0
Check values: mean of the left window 8.55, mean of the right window 9.72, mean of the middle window 9.84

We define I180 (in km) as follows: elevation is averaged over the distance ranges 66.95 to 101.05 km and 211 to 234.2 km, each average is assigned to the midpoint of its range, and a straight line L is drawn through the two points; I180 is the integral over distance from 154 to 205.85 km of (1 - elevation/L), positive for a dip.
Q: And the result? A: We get -2.5 km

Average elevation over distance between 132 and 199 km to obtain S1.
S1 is 9.99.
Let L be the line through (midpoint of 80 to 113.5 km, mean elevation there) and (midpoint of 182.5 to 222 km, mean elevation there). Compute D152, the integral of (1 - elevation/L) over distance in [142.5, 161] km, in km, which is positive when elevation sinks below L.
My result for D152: -2.0 km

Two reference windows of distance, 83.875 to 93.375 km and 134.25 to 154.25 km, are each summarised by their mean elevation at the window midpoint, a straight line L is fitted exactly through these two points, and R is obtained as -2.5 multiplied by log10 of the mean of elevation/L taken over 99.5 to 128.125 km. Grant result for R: 0.09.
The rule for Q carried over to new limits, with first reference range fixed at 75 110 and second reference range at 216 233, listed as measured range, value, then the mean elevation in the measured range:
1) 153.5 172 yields -1.6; 10.2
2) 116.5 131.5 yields 0.5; 8.57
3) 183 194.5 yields -0.4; 10.1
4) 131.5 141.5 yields -0.2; 9.2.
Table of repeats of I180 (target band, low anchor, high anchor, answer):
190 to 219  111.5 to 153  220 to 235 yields 1.2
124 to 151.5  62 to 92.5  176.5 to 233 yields -0.5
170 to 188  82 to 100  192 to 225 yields -1.7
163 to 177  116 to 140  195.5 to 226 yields -1.6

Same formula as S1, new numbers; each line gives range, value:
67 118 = 8.4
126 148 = 9.3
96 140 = 8.56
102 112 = 8.21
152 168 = 10.1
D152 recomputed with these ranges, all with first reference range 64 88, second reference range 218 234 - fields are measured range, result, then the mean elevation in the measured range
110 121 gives 0.6 km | 8.41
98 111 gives 0.7 km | 8.27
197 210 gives 0.8 km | 9.38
